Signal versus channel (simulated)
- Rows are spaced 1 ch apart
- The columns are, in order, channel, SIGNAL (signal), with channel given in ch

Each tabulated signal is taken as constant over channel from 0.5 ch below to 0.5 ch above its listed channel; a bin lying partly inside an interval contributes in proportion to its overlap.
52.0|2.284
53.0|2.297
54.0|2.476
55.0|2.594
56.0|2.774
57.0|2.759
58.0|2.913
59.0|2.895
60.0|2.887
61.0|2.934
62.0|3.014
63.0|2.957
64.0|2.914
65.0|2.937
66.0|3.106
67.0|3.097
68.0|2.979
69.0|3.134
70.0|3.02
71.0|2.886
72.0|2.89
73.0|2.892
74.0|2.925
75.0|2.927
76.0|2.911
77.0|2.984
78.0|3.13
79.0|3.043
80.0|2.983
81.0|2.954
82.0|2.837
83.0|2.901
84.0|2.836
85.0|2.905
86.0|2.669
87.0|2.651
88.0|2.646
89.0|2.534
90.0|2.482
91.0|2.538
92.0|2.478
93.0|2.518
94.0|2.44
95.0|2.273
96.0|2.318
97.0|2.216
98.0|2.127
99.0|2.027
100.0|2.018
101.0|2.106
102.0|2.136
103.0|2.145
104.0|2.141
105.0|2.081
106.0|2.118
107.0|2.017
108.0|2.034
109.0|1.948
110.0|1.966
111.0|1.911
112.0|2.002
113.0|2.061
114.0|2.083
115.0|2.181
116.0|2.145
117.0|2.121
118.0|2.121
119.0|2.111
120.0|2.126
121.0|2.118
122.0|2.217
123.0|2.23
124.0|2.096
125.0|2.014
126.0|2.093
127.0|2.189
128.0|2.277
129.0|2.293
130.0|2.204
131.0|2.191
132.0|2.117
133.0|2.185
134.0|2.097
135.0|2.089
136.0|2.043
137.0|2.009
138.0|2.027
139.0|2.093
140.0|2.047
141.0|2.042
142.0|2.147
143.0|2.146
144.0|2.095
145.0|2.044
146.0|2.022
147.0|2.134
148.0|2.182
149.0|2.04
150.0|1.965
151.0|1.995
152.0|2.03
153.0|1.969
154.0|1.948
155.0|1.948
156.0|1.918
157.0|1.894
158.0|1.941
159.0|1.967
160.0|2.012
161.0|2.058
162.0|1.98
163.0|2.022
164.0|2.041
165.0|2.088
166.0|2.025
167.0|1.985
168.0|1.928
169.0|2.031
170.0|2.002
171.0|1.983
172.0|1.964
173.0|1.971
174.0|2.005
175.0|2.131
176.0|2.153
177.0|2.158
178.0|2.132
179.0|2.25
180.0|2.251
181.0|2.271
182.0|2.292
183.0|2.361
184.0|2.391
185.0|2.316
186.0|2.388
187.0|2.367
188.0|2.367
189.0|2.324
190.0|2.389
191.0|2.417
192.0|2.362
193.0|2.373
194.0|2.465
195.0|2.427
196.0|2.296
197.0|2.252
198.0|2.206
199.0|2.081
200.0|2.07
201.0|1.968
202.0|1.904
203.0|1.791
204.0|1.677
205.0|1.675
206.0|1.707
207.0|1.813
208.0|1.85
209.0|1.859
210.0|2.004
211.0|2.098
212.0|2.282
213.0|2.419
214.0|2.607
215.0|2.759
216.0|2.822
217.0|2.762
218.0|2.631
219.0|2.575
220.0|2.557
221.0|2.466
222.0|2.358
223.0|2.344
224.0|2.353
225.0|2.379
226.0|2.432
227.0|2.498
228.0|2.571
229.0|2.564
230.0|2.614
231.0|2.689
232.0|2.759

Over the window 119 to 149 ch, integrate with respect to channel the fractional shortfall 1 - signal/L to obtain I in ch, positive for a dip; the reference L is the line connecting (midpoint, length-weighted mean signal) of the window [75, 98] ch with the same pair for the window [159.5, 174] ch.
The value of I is 2.11 ch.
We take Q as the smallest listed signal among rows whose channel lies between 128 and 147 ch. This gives 2.009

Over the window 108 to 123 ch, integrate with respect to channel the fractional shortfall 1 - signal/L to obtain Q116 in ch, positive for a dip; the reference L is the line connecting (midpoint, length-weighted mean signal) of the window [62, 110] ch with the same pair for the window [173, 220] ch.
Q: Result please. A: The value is 2.5 ch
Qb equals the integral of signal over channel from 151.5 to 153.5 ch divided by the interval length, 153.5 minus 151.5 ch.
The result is 2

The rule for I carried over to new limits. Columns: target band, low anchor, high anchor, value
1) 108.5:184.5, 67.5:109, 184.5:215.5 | 9.05 ch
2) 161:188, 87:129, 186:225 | 1.19 ch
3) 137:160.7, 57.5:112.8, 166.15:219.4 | 3.38 ch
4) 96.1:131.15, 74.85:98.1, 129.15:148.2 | 3.88 ch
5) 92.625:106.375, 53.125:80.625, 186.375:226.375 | 2.87 ch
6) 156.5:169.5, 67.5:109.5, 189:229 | 2.11 ch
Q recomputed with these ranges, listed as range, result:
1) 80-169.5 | 1.894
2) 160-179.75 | 1.928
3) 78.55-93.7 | 2.478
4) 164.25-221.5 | 1.675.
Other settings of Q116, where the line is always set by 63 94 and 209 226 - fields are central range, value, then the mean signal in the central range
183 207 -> 3.2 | 2.18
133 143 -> 2.2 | 2.08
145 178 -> 7.5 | 2.02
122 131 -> 1.8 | 2.18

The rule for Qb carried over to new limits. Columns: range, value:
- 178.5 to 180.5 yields 2.25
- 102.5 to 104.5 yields 2.14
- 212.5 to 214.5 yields 2.51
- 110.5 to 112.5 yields 1.96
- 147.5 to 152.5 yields 2.04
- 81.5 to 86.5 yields 2.83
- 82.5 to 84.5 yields 2.87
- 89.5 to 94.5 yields 2.49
